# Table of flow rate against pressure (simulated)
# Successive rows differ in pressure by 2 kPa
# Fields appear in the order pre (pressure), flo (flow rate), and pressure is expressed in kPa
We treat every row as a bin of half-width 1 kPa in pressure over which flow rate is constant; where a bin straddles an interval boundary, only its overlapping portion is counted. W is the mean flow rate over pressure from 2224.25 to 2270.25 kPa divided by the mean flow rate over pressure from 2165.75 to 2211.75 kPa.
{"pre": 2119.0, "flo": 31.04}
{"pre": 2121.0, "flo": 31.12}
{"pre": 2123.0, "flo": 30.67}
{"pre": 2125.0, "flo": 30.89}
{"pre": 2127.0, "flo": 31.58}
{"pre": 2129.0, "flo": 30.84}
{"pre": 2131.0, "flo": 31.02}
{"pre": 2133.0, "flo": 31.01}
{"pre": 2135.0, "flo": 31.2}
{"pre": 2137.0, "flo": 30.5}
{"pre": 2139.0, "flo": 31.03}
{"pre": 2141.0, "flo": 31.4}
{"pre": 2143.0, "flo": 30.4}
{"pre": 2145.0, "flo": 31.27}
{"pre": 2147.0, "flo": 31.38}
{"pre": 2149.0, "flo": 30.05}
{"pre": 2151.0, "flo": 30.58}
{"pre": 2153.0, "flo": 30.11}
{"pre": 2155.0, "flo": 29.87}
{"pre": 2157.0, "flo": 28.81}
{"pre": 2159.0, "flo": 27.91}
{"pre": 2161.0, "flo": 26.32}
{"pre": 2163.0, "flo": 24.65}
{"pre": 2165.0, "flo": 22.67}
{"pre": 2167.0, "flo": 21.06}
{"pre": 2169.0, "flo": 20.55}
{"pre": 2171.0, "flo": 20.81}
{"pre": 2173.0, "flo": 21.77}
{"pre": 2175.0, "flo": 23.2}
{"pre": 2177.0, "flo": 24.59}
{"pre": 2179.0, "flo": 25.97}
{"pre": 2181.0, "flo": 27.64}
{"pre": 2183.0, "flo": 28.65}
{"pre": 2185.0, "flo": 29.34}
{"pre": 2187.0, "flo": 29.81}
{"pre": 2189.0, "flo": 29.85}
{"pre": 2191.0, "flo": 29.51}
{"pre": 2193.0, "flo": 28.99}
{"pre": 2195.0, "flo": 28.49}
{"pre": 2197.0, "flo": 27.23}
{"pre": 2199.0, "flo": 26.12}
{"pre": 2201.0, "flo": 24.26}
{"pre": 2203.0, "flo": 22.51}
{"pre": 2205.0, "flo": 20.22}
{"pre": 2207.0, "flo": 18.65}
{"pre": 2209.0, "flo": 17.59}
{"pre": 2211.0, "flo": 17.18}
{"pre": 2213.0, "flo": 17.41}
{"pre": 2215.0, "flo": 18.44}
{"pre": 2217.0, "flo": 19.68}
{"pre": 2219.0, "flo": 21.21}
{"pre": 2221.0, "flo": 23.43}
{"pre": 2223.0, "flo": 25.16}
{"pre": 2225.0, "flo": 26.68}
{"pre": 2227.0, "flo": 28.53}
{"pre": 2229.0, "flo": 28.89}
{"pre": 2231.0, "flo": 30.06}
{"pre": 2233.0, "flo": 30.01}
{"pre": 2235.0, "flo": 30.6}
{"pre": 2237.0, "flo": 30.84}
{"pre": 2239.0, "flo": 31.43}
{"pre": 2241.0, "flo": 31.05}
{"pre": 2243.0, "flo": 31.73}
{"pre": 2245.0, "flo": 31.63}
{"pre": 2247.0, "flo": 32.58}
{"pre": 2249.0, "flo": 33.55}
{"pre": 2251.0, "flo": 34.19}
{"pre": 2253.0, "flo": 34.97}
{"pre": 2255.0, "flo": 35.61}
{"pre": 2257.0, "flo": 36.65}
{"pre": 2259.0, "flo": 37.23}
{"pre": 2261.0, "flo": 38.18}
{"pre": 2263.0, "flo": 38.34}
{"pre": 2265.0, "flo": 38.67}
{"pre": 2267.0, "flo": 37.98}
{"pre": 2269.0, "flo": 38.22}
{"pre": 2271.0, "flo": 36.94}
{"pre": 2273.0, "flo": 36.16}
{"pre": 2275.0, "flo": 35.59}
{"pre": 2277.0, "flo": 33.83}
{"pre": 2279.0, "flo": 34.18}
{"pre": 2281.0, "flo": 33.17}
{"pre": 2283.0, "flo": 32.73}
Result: 1.4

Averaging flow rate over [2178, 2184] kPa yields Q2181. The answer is 27.4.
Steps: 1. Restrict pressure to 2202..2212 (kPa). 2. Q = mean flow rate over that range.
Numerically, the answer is 19.2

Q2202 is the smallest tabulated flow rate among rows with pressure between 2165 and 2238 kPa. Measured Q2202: 17.18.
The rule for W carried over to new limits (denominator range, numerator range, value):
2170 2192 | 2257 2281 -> 1.39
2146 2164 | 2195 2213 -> 0.76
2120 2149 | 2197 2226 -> 0.69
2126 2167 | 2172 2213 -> 0.85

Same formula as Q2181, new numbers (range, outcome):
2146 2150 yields 30.7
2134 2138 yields 30.9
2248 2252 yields 33.9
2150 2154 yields 30.3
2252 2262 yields 36.5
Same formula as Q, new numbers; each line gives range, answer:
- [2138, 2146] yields 31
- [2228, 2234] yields 29.7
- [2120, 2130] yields 31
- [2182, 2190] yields 29.4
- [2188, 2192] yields 29.7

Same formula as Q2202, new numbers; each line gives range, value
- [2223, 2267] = 25.16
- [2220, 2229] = 23.43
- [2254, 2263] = 35.61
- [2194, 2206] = 20.22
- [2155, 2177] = 20.55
